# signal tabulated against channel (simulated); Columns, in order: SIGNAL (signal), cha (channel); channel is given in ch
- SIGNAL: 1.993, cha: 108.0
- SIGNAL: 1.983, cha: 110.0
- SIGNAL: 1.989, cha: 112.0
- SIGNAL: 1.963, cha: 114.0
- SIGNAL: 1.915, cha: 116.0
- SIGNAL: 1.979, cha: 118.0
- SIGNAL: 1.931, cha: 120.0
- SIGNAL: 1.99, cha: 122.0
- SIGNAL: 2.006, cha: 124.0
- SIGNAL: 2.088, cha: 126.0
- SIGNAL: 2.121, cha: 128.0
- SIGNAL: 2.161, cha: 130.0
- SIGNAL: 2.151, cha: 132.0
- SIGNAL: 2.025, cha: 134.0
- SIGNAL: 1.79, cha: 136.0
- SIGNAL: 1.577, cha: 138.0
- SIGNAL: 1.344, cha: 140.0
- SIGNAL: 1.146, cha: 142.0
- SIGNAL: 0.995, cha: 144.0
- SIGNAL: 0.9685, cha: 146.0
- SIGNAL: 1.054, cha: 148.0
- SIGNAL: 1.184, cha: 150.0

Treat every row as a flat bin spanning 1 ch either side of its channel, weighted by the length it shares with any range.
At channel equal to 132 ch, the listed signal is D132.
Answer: 2.151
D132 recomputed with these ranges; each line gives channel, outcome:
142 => 1.146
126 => 2.088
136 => 1.79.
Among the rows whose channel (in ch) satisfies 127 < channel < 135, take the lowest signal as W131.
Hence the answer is 2.025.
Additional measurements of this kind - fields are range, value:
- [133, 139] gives 1.577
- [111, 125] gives 1.915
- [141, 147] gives 0.9685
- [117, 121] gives 1.931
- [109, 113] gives 1.983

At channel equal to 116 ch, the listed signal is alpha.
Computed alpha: 1.915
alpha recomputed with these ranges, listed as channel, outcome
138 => 1.577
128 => 2.121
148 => 1.054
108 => 1.993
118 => 1.979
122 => 1.99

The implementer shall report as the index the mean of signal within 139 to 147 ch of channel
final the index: 1.11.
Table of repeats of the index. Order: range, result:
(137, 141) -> 1.46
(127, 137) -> 2.05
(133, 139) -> 1.8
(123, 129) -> 2.07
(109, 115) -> 1.98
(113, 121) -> 1.95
